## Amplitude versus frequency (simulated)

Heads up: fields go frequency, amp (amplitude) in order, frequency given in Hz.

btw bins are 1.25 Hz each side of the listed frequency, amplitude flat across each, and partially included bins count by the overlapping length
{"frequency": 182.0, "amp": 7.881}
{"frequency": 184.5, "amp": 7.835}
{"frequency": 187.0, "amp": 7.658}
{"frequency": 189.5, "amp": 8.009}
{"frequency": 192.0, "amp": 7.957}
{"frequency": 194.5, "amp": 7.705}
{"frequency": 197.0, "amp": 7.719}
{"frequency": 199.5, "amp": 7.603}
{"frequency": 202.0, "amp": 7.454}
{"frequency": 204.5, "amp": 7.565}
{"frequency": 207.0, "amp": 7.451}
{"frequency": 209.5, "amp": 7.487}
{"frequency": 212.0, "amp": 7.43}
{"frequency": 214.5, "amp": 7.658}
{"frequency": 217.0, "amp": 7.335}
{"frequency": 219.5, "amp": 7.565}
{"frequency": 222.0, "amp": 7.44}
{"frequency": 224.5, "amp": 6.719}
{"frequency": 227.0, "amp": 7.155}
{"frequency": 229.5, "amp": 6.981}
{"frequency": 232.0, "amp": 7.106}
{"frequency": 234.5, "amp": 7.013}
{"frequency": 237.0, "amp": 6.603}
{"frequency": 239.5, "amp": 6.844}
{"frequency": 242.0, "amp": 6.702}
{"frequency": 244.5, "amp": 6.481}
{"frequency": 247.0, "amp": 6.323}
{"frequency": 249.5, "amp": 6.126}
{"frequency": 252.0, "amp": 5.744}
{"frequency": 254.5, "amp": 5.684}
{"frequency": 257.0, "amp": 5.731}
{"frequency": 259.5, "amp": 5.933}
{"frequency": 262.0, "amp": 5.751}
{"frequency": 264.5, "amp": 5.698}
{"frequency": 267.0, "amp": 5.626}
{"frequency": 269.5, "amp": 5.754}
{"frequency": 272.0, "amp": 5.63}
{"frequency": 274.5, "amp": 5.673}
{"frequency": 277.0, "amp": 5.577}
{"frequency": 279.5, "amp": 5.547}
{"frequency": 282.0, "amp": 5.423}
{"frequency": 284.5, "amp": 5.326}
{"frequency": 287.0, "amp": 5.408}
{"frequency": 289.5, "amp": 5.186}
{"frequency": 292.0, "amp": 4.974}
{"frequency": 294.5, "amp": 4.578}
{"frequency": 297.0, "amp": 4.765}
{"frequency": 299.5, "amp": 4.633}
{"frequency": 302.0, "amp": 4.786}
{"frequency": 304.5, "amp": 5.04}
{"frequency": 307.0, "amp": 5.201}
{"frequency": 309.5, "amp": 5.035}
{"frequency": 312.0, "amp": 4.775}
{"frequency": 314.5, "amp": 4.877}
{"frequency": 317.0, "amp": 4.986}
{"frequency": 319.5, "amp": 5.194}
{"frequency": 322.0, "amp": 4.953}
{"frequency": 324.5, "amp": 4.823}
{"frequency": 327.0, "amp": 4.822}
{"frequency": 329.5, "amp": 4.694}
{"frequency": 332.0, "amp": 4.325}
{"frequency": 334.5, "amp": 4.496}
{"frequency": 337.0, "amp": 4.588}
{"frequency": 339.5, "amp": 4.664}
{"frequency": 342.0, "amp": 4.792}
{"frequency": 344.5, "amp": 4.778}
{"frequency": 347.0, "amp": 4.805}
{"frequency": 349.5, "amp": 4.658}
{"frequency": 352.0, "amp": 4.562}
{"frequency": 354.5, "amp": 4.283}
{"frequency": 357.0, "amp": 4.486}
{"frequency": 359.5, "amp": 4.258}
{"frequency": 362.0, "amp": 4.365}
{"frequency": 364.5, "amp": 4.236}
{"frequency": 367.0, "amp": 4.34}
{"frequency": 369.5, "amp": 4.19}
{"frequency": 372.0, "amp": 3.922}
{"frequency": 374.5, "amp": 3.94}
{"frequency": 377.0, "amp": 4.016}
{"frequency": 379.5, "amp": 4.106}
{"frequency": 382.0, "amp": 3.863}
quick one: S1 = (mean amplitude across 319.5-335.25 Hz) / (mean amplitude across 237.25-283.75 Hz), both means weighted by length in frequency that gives 0.80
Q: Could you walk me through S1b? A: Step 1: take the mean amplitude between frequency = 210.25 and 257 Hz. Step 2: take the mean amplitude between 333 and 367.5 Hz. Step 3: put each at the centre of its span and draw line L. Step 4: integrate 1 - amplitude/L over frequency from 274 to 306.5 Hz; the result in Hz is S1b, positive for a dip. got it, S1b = 3.2 Hz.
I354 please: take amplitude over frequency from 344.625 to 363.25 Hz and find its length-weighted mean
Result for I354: 4.51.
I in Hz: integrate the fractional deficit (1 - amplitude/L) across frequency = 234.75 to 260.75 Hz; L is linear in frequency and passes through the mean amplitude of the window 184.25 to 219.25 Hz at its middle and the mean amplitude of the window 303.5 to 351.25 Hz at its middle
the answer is 1.4 Hz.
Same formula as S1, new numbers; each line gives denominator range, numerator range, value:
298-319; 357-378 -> 0.85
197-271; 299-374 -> 0.69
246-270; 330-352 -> 0.79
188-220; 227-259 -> 0.85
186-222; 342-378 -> 0.57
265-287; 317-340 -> 0.85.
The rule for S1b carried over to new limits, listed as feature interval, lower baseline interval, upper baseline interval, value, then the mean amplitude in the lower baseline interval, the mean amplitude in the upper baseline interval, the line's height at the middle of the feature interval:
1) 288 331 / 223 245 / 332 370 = 3.45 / 6.86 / 4.5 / 5.34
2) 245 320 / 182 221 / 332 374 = 6.98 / 7.64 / 4.45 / 5.93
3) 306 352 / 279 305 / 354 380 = -1.68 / 5.05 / 4.19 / 4.63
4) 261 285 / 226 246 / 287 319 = 0.74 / 6.85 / 4.93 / 5.79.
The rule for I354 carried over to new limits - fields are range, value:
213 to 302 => 6.06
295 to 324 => 4.92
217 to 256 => 6.71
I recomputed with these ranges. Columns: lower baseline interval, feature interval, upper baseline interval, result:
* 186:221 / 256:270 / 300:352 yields 1.12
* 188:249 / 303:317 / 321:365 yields 0.83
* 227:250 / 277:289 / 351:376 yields 0.87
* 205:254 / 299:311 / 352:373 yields 1.05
